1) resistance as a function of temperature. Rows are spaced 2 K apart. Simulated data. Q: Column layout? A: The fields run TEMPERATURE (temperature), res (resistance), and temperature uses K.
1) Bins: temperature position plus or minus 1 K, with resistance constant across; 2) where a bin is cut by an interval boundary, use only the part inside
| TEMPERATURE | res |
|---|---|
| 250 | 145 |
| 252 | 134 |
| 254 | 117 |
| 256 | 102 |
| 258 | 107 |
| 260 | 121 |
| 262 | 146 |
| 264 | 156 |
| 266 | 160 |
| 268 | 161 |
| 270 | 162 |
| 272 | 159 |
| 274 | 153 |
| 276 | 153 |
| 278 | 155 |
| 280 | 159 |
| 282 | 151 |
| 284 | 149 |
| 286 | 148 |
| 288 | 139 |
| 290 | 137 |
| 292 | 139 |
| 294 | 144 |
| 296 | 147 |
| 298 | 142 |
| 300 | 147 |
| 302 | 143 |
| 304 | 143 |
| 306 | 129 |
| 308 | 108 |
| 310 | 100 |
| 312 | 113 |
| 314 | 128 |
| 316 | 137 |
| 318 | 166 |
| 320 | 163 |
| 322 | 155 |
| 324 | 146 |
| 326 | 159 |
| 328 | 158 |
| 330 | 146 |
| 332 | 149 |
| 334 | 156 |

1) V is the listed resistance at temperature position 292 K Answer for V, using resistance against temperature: 139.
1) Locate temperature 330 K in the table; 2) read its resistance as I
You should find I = 146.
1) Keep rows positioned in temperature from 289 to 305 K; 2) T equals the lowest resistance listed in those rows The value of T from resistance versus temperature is 137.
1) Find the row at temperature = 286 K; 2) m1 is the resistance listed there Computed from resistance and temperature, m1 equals 148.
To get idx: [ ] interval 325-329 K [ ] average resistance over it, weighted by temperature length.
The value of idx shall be 158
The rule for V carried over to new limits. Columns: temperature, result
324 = 146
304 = 143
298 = 142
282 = 151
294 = 144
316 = 137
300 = 147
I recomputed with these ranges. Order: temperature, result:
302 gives 143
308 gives 108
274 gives 153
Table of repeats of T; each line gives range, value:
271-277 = 153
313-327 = 128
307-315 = 100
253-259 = 102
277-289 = 139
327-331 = 146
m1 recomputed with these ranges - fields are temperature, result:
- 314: 128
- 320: 163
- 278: 155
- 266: 160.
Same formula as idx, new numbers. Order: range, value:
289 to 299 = 142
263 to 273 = 160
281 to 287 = 149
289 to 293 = 138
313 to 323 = 150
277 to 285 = 154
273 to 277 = 153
